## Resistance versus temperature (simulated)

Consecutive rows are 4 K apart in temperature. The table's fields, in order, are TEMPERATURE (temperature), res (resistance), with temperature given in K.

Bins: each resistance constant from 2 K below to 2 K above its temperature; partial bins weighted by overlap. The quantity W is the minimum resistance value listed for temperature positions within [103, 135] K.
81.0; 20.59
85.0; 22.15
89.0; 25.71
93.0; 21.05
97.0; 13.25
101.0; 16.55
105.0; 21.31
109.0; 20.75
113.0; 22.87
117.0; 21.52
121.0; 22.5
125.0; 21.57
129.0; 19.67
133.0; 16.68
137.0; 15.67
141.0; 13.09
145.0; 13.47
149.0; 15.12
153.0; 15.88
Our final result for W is 16.68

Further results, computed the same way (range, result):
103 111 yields 20.75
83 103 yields 13.25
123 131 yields 19.67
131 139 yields 15.67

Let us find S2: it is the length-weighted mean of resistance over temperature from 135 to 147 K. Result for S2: 14.1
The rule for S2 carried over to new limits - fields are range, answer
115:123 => 22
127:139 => 17.3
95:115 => 18.9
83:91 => 23.9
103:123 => 21.8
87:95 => 23.4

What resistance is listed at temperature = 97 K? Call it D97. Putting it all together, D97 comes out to 13.25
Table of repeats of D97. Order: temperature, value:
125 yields 21.57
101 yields 16.55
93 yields 21.05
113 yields 22.87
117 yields 21.52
